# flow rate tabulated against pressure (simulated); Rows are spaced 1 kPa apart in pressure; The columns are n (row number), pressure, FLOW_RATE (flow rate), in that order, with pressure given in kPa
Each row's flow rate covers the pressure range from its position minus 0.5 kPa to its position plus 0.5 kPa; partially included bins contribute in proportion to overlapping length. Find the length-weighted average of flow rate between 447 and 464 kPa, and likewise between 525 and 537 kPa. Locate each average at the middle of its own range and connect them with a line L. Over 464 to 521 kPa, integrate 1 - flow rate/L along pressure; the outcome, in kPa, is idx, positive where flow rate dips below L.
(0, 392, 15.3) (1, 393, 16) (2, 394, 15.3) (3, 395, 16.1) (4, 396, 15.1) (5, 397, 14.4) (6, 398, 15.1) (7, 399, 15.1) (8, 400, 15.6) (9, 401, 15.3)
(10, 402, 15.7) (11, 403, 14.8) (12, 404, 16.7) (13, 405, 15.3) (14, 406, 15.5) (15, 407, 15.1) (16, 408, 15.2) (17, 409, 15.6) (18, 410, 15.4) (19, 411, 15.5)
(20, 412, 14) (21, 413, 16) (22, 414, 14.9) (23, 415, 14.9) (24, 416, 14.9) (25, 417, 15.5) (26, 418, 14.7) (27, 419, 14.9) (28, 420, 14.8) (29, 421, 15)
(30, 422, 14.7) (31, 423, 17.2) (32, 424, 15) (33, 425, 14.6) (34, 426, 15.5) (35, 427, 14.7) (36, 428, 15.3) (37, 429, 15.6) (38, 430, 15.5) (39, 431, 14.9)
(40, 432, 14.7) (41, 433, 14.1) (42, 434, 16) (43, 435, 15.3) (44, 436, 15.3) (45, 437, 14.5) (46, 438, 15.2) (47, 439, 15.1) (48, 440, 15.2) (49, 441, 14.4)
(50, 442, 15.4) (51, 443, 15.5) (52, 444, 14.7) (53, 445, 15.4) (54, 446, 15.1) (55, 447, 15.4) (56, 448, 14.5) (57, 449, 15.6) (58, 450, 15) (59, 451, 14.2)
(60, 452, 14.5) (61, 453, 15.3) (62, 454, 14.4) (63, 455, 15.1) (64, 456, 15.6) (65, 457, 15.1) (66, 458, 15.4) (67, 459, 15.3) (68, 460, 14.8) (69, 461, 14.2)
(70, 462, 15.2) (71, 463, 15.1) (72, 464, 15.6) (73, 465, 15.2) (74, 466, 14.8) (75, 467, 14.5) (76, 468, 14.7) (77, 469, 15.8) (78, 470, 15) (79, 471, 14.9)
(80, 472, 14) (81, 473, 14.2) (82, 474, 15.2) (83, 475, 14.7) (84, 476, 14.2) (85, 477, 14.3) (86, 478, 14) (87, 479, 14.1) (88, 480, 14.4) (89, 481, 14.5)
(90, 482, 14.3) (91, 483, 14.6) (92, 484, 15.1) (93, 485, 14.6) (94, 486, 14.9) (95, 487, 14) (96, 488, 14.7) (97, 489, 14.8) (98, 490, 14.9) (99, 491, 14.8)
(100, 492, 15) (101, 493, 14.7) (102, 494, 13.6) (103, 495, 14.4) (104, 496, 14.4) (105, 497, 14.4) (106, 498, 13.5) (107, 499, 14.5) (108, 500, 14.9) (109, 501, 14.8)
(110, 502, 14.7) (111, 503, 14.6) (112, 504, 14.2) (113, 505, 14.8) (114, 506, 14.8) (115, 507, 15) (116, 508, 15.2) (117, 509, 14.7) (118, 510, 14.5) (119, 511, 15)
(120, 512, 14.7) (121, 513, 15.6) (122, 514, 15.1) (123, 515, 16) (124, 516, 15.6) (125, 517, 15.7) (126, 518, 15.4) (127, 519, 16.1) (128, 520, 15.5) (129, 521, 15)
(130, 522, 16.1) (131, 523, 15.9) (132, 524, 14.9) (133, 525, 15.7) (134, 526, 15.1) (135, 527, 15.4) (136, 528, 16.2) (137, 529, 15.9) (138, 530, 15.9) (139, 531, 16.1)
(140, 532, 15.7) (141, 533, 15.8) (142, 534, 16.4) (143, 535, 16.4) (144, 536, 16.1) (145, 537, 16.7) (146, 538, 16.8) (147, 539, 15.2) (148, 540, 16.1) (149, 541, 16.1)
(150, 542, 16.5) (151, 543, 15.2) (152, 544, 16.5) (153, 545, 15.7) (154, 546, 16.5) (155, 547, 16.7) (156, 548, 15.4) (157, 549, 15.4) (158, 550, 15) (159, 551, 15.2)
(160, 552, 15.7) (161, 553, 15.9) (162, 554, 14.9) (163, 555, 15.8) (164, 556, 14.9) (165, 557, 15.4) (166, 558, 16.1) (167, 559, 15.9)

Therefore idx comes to 2.51 kPa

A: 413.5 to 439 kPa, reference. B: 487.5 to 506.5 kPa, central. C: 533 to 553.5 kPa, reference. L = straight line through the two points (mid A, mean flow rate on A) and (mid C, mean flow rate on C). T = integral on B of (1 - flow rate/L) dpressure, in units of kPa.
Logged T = 1.3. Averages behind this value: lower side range 15.1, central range 14.6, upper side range 16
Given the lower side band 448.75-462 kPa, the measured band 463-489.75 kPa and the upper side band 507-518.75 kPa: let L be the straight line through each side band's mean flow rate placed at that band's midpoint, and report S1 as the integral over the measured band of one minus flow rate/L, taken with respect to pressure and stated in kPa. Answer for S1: 0.7 kPa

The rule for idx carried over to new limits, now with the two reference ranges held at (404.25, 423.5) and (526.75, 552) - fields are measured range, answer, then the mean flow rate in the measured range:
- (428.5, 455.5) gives 0.64 kPa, 15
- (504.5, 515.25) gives 0.53 kPa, 15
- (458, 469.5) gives 0.36 kPa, 15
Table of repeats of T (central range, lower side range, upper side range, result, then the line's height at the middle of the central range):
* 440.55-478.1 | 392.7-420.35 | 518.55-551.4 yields 1.4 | 15.5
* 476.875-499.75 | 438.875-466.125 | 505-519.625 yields 1.0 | 15.2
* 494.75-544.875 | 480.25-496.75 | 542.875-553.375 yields -0.7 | 15.2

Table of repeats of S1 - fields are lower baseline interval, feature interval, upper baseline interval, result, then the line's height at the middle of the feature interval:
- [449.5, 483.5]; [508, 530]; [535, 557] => 0.0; 15.5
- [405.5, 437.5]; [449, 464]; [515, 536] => 0.4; 15.4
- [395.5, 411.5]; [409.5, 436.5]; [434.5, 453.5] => 0.1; 15.2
